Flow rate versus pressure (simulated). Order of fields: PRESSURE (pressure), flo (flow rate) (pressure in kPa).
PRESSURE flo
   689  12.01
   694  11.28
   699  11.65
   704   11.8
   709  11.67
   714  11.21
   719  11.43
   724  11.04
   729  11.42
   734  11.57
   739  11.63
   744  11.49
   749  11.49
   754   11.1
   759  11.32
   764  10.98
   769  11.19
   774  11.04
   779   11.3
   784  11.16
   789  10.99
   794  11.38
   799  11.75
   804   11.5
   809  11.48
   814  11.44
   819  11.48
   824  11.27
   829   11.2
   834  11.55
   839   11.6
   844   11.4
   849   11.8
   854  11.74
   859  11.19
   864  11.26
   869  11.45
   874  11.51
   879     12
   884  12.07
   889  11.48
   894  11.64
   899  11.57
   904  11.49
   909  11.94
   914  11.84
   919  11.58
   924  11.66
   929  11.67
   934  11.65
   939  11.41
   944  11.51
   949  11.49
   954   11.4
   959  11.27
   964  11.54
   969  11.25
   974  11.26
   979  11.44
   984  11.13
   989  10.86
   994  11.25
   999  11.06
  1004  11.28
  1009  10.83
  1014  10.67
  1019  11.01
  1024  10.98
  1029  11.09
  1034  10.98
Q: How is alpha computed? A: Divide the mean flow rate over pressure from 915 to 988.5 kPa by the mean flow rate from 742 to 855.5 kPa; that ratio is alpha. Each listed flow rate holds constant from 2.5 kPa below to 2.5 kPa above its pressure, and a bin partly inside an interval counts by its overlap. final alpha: 1.0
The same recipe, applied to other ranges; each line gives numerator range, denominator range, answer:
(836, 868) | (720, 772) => 1.02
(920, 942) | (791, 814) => 1.01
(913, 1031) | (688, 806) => 0.99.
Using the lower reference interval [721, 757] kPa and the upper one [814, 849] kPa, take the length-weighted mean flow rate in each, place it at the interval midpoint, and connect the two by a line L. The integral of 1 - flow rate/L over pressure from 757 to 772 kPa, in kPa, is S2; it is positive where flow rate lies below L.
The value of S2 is 0.33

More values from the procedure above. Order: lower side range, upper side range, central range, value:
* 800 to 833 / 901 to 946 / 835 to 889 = -0.4 kPa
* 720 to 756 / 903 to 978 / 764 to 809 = 0.6 kPa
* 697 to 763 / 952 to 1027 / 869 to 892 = -0.9 kPa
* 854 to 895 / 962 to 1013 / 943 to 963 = -0.2 kPa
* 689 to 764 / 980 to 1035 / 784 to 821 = -0.3 kPa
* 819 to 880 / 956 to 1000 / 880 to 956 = -1.9 kPa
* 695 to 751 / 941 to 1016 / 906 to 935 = -1.1 kPa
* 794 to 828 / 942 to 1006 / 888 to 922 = -0.9 kPa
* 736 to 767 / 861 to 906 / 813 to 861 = 0.2 kPa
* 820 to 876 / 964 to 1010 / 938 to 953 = -0.3 kPa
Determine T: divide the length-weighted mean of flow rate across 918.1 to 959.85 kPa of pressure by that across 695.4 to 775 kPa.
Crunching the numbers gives 1.01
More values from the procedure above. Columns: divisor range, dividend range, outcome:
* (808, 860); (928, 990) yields 0.99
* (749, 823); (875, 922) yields 1.04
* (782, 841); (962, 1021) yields 0.98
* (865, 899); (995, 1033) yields 0.94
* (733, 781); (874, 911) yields 1.04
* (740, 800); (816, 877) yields 1.02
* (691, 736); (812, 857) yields 1.00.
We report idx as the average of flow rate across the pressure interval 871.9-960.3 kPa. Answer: 11.6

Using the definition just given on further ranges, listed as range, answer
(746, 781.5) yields 11.2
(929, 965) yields 11.5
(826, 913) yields 11.6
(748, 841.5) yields 11.3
